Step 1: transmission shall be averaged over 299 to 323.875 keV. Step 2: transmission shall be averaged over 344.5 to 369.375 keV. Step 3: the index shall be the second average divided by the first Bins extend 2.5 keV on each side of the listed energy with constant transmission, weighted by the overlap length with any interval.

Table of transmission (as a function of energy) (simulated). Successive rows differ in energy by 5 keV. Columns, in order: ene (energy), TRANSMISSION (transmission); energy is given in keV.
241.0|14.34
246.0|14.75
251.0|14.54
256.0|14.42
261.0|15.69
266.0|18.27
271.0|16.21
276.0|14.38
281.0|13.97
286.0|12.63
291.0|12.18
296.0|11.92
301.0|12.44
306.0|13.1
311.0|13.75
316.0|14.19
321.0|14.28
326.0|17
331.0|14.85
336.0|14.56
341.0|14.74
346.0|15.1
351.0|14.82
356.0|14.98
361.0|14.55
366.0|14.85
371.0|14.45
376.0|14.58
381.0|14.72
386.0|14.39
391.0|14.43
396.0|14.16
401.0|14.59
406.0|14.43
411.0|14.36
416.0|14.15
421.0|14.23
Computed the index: 1.1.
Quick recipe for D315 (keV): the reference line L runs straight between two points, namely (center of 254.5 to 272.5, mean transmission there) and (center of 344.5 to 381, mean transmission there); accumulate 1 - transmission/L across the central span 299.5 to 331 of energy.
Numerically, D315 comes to 2.5 keV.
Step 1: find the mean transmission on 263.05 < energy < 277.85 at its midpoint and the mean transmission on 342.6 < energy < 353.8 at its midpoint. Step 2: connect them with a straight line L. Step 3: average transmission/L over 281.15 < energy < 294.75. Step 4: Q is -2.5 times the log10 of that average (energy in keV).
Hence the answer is 0.26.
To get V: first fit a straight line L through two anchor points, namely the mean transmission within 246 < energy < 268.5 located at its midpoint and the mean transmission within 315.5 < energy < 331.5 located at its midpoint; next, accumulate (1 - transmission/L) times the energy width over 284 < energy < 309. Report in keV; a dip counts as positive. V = 4.72 keV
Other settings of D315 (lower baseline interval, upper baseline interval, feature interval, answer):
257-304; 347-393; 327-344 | -0.5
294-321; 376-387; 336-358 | -1.5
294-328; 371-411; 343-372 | -1.3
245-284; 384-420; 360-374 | 0.0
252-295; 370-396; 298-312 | 1.5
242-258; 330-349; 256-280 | -2.0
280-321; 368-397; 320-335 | -2.1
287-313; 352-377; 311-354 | -3.8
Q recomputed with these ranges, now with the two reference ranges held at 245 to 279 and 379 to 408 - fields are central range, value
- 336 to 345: 0.008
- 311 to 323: 0.068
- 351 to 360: -0.009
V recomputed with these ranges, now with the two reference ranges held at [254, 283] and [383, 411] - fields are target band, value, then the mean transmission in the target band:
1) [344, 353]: -0.1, 15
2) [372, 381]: 0.0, 14.6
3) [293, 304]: 2.2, 12.2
